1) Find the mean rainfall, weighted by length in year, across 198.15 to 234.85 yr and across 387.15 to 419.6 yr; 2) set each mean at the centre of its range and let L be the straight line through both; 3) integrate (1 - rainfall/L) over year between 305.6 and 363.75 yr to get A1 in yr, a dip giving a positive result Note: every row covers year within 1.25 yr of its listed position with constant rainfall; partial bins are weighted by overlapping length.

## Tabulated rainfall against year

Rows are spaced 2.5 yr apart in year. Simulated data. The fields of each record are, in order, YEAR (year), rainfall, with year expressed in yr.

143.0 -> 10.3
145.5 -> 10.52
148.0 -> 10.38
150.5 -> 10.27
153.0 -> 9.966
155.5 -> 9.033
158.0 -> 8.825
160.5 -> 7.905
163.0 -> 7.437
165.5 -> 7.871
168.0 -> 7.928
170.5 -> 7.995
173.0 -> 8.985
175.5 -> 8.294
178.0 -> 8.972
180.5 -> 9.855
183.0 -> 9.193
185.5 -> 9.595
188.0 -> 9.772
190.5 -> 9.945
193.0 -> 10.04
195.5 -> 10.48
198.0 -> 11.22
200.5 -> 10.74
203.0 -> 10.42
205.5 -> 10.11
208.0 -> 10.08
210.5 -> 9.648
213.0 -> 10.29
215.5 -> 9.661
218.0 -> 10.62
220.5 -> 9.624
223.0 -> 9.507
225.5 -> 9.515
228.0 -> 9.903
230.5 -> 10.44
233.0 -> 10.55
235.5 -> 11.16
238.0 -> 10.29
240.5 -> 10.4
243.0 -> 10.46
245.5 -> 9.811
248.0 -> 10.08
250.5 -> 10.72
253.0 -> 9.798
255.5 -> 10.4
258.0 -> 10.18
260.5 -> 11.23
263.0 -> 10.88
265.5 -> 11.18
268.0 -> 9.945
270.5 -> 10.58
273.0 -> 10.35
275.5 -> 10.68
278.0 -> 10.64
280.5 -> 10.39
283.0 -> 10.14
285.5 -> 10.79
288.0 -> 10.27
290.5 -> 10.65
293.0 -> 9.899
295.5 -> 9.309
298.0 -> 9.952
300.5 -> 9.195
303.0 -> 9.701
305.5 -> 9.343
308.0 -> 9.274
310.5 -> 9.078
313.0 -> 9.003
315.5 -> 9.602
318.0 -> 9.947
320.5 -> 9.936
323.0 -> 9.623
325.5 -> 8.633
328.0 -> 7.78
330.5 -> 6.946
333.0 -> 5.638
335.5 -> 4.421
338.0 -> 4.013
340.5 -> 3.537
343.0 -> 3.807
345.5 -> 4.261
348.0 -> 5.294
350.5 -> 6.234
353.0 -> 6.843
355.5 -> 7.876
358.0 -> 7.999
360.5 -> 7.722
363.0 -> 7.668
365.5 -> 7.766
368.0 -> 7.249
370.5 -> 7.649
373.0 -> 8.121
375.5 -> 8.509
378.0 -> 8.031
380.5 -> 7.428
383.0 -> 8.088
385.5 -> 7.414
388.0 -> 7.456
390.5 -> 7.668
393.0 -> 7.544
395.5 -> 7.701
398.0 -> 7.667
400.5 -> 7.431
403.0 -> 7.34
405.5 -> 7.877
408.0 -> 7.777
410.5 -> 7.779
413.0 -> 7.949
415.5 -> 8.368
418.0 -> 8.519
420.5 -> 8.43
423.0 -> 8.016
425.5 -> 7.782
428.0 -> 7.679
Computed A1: 9.8 yr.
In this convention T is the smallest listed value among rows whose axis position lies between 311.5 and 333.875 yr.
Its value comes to 5.638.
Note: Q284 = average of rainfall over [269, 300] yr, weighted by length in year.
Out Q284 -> 10.3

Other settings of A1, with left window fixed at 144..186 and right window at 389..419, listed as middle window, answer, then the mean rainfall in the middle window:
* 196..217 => -3.57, 10.3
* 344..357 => 3.17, 6.09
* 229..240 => -2.46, 10.6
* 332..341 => 4.09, 4.44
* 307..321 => -2.05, 9.45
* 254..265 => -2.80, 10.7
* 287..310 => -3.81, 9.71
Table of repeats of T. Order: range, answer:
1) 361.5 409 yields 7.249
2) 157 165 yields 7.437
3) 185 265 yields 9.507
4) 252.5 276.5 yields 9.798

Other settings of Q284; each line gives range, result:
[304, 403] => 7.45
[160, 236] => 9.61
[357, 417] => 7.76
